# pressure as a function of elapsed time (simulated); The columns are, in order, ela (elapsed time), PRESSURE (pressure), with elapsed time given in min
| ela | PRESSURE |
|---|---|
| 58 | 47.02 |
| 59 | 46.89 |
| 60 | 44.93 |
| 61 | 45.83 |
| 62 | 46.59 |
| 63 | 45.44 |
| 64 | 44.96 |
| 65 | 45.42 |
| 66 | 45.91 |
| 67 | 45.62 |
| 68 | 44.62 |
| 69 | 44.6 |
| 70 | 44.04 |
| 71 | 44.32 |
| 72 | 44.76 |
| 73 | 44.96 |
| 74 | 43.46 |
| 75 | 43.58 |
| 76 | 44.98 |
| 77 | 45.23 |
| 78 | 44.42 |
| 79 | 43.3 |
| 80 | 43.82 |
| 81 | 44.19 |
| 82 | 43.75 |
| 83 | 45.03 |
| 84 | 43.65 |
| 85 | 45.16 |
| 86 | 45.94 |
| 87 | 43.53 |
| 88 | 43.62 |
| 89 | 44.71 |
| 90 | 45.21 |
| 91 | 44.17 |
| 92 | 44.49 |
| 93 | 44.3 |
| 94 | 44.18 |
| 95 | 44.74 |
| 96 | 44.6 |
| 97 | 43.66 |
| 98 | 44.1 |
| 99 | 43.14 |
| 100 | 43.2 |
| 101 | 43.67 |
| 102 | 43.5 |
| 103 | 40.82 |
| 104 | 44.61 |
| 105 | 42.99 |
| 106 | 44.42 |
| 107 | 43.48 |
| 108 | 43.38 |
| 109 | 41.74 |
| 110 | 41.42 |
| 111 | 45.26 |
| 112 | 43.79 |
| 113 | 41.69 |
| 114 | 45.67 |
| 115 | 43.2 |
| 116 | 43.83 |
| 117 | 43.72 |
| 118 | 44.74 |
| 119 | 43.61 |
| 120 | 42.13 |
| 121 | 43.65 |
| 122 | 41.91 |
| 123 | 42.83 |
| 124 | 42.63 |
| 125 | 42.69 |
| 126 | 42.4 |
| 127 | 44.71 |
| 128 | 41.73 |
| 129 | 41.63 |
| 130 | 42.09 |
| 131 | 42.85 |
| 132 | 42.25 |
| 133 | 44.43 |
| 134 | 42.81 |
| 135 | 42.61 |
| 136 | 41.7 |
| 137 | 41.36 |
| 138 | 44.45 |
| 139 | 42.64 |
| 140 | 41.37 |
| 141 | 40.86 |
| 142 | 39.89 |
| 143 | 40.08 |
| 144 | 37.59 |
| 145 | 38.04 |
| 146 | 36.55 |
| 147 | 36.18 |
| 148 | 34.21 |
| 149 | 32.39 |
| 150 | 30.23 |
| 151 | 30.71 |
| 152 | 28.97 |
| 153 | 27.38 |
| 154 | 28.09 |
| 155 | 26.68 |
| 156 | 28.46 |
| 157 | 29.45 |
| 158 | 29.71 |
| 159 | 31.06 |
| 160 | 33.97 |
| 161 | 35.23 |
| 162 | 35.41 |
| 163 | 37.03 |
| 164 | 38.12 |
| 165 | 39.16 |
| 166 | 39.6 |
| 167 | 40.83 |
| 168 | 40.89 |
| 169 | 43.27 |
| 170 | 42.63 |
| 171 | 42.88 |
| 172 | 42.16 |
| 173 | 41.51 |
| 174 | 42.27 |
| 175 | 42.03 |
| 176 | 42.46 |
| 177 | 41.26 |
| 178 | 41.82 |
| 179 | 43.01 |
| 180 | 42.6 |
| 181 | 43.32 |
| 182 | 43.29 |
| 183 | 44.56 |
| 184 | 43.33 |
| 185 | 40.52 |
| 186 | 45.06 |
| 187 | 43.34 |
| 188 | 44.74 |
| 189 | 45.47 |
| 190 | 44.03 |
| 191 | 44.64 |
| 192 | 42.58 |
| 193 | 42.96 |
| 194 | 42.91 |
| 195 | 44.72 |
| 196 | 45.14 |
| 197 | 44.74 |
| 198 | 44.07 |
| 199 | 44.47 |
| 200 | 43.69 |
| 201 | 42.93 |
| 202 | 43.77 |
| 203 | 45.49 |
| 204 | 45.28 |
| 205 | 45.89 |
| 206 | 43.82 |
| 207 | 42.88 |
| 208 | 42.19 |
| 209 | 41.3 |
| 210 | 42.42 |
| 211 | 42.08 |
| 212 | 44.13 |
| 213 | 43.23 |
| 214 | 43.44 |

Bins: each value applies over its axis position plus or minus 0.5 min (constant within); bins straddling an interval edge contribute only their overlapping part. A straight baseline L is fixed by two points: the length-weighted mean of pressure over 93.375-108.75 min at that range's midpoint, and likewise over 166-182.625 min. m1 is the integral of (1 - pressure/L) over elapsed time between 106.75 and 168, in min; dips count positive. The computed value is 5.5 min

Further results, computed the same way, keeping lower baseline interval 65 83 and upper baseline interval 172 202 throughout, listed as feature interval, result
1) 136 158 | 4.4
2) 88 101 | 0.0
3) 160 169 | 1.1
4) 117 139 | 0.6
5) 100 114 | 0.3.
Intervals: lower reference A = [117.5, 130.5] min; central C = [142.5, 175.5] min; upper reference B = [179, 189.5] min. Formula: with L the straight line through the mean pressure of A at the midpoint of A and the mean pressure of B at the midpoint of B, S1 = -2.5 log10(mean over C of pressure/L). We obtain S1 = 0.20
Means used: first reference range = 42.8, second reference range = 43.6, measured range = 35.8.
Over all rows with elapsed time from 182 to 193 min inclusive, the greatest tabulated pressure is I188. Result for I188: 45.47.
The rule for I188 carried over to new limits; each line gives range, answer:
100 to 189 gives 45.67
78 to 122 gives 45.94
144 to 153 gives 38.04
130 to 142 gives 44.45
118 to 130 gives 44.74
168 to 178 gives 43.27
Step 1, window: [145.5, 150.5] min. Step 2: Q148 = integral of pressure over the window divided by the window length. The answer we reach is 33.9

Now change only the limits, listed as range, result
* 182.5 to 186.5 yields 43.4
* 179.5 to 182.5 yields 43.1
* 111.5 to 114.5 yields 43.7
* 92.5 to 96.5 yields 44.5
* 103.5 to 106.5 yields 44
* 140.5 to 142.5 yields 40.4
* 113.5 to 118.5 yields 44.2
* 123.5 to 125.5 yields 42.7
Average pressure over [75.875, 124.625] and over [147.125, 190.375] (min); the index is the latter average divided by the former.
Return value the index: 0.87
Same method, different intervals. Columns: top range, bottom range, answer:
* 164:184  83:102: 0.95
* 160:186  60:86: 0.92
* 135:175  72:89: 0.83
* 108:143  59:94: 0.96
